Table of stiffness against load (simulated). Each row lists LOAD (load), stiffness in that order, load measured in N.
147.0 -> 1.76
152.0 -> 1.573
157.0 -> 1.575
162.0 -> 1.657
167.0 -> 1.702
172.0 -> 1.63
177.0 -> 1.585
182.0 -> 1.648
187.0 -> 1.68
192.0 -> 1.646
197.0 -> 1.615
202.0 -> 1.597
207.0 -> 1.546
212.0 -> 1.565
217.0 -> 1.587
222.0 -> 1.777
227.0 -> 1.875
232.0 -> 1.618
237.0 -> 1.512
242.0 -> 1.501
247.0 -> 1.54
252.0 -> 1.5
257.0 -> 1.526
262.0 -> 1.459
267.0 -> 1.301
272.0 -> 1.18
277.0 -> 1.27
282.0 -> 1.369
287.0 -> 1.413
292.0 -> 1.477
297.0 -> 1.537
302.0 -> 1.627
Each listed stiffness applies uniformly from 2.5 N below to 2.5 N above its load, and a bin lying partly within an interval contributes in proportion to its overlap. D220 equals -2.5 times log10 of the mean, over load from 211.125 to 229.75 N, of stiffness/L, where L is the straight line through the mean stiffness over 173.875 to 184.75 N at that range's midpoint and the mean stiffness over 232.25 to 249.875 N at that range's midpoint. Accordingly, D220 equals -0.10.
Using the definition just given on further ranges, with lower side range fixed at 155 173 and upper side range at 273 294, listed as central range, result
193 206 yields -0.03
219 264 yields -0.09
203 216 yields -0.02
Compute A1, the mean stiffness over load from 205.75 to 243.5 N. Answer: 1.63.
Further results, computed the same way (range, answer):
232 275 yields 1.45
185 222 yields 1.62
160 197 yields 1.65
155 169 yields 1.65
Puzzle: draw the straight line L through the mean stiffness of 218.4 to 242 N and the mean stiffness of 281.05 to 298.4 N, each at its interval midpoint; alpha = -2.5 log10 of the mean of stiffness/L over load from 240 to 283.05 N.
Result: 0.11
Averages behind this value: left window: 1.67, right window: 1.45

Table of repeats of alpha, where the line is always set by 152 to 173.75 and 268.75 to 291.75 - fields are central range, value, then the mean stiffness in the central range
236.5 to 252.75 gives -0.07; 1.51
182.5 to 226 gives -0.08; 1.64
